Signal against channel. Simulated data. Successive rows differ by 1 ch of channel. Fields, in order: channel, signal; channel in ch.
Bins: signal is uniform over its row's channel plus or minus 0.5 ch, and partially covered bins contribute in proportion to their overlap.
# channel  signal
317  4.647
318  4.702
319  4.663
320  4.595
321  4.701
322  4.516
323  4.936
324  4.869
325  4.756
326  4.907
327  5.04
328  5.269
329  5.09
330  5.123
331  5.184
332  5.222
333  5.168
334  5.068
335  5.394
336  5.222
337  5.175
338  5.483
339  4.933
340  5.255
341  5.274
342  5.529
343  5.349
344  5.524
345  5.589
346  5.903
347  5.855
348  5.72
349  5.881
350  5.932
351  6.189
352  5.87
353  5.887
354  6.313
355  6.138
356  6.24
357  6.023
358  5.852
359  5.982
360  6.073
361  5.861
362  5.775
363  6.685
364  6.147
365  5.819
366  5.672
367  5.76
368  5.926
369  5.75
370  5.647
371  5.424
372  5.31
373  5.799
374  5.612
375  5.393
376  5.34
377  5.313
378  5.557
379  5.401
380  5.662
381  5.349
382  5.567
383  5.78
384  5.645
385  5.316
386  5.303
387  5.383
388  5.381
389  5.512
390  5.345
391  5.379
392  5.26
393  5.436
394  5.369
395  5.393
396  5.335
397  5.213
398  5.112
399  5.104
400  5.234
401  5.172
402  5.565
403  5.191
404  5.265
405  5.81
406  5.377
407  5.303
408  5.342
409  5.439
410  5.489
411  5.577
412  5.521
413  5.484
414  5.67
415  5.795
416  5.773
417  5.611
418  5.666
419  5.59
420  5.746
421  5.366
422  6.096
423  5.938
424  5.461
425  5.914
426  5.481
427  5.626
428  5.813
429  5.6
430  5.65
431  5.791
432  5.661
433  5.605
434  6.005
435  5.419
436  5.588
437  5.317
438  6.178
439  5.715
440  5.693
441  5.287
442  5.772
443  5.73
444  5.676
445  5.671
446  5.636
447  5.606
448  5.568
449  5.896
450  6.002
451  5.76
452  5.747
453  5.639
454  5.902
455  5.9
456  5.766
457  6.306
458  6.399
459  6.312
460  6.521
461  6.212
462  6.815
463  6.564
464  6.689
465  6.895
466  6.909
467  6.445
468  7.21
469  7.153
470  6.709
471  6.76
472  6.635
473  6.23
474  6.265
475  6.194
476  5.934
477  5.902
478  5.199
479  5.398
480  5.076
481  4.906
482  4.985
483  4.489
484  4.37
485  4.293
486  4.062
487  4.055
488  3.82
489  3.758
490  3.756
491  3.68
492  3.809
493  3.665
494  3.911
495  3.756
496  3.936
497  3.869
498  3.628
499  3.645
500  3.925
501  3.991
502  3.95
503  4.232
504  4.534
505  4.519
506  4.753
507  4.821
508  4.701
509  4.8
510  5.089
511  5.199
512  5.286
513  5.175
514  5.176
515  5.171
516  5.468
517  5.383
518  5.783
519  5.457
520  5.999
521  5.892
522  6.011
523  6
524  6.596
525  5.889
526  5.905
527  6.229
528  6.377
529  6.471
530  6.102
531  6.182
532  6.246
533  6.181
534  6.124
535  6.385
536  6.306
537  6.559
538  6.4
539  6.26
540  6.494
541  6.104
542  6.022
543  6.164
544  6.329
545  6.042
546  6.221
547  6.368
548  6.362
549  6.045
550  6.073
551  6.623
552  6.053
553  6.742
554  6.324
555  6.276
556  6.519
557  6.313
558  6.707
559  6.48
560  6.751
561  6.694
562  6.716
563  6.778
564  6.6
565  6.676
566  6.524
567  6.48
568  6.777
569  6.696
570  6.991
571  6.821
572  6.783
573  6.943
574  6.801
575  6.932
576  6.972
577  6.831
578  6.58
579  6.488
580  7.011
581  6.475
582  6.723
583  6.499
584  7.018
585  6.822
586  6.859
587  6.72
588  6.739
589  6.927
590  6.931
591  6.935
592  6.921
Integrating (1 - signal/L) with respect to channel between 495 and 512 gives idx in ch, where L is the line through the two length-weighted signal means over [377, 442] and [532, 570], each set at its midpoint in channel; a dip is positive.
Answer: 4.9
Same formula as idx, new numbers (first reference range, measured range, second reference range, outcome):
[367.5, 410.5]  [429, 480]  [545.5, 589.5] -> -1.3 ch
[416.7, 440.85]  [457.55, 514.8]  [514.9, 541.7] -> 7.4 ch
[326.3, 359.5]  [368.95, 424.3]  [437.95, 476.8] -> 3.5 ch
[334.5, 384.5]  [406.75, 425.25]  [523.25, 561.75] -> 0.8 ch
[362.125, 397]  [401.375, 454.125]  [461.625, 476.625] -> 4.2 ch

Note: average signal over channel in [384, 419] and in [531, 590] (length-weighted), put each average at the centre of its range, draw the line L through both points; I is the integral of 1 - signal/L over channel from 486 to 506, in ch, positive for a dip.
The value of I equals 7.0 ch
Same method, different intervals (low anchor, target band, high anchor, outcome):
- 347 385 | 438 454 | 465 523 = -1.2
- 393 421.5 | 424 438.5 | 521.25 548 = -0.2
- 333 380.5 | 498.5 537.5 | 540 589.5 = 5.7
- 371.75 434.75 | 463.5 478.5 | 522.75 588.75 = -1.3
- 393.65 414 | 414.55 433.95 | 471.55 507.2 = -2.0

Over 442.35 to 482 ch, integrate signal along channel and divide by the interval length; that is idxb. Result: 6.09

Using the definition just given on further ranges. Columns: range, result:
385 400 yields 5.32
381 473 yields 5.76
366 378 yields 5.57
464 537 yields 5.29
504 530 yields 5.52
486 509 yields 4.05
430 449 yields 5.67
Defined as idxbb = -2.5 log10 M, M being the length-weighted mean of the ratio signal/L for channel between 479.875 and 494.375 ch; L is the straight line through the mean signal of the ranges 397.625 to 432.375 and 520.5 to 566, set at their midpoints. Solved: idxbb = 0.396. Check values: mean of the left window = 5.55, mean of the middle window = 4.15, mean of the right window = 6.33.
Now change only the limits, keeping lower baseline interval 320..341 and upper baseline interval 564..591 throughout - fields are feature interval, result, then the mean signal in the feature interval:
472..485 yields 0.13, 5.42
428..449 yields 0.03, 5.67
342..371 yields -0.13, 5.89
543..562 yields 0.04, 6.39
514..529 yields 0.09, 5.87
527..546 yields 0.04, 6.26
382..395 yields 0.01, 5.43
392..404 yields 0.05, 5.28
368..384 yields -0.03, 5.54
